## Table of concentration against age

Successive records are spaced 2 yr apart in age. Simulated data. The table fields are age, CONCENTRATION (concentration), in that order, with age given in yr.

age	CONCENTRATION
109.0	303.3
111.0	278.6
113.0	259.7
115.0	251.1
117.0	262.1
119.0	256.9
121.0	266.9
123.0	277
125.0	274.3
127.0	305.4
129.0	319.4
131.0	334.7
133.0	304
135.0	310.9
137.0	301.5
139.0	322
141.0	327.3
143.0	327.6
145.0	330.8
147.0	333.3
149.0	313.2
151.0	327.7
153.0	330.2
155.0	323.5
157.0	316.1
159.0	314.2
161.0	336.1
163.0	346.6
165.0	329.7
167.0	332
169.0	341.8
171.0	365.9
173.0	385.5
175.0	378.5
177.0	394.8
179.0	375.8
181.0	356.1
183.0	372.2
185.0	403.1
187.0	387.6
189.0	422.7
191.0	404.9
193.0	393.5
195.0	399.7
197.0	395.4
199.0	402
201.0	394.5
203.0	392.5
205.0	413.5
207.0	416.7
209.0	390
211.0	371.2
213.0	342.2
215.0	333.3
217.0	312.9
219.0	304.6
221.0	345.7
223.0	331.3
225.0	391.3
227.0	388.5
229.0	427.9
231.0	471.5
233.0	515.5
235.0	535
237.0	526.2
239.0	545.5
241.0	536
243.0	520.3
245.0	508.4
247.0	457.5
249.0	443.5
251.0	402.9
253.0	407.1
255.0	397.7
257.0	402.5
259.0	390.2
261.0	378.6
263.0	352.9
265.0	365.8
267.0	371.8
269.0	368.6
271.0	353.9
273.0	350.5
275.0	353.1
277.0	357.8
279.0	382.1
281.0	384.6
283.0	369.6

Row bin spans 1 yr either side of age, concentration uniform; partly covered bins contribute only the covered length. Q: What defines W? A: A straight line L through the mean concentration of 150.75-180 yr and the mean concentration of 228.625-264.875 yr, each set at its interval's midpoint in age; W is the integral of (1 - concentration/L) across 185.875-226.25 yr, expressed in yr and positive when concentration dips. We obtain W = 2.2 yr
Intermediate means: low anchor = 347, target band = 377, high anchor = 455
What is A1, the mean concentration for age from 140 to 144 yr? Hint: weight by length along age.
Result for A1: 327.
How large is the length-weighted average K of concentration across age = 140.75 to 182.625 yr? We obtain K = 343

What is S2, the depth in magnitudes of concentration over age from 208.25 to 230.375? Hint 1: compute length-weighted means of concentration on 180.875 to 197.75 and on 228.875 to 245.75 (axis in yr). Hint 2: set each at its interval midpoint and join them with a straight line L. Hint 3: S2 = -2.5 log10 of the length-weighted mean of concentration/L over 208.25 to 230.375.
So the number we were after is 0.29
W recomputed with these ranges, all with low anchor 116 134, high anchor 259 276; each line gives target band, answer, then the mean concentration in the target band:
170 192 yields -4.7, 386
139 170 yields -2.5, 328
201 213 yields -2.2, 392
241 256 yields -4.3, 454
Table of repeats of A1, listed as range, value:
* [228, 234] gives 472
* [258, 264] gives 374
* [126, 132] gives 320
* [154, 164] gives 327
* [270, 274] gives 352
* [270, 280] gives 359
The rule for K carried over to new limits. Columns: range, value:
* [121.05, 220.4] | 350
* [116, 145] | 300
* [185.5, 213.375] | 396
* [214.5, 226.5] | 339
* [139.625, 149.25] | 327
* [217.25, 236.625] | 412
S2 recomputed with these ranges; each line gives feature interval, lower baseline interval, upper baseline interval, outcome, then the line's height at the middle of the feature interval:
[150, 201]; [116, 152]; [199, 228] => -0.09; 338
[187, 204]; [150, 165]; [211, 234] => -0.12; 357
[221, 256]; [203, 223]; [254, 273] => -0.24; 367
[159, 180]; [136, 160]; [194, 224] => -0.05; 339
